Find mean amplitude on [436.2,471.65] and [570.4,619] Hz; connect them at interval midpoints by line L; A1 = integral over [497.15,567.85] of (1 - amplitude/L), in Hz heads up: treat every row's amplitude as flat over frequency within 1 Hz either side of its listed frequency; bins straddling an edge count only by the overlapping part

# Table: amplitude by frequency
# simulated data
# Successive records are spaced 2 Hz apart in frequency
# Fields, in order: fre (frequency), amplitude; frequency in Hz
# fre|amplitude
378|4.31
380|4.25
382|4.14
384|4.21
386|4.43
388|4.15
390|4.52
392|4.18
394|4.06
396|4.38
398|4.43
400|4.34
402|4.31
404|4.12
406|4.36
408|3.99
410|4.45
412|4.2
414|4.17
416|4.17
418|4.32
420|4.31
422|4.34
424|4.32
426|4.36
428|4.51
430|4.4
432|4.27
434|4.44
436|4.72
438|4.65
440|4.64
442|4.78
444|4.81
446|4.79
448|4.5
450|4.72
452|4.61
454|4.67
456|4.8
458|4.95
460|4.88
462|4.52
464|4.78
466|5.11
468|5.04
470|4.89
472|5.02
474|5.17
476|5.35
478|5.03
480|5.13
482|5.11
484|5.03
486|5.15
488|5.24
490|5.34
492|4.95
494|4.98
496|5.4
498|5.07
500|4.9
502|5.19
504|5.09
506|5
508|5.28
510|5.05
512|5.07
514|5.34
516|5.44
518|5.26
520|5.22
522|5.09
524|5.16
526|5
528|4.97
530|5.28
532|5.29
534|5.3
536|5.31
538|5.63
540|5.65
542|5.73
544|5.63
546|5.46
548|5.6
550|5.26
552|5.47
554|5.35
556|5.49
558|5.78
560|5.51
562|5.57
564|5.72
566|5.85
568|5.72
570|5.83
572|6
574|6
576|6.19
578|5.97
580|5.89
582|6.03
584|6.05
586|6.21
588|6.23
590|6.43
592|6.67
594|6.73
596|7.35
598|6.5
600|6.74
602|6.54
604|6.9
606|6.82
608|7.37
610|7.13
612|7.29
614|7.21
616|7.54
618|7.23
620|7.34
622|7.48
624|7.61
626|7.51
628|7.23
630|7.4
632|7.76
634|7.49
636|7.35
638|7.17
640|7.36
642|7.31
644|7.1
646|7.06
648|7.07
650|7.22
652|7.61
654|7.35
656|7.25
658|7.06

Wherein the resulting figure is 5.52 Hz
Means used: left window 4.78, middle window 5.35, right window 6.62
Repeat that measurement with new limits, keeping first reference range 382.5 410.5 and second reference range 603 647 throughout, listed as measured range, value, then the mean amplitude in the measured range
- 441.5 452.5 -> 0.5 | 4.7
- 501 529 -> 3.3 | 5.15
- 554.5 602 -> 4.1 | 6.11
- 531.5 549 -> 1.9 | 5.52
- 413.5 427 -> 0.9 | 4.29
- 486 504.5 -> 1.5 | 5.13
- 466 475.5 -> 0.4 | 5.06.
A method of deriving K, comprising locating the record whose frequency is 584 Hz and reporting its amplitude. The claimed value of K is 6.05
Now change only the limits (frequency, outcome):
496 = 5.4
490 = 5.34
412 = 4.2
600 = 6.74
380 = 4.25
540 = 5.65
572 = 6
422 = 4.34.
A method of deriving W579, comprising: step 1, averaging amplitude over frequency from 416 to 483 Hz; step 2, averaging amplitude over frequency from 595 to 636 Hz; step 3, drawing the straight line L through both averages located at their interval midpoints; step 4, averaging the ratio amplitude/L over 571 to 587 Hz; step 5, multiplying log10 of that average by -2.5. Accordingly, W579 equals 0.11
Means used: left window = 4.72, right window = 7.23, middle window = 6.04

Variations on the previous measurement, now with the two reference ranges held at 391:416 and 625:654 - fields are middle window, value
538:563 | 0.115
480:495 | 0.047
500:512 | 0.099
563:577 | 0.092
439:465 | 0.034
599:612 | -0.009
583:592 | 0.063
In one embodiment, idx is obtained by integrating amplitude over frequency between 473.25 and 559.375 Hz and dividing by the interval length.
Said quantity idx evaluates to 5.26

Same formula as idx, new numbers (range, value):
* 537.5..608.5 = 6.05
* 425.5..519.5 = 4.93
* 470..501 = 5.12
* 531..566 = 5.52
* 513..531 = 5.2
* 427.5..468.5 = 4.69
